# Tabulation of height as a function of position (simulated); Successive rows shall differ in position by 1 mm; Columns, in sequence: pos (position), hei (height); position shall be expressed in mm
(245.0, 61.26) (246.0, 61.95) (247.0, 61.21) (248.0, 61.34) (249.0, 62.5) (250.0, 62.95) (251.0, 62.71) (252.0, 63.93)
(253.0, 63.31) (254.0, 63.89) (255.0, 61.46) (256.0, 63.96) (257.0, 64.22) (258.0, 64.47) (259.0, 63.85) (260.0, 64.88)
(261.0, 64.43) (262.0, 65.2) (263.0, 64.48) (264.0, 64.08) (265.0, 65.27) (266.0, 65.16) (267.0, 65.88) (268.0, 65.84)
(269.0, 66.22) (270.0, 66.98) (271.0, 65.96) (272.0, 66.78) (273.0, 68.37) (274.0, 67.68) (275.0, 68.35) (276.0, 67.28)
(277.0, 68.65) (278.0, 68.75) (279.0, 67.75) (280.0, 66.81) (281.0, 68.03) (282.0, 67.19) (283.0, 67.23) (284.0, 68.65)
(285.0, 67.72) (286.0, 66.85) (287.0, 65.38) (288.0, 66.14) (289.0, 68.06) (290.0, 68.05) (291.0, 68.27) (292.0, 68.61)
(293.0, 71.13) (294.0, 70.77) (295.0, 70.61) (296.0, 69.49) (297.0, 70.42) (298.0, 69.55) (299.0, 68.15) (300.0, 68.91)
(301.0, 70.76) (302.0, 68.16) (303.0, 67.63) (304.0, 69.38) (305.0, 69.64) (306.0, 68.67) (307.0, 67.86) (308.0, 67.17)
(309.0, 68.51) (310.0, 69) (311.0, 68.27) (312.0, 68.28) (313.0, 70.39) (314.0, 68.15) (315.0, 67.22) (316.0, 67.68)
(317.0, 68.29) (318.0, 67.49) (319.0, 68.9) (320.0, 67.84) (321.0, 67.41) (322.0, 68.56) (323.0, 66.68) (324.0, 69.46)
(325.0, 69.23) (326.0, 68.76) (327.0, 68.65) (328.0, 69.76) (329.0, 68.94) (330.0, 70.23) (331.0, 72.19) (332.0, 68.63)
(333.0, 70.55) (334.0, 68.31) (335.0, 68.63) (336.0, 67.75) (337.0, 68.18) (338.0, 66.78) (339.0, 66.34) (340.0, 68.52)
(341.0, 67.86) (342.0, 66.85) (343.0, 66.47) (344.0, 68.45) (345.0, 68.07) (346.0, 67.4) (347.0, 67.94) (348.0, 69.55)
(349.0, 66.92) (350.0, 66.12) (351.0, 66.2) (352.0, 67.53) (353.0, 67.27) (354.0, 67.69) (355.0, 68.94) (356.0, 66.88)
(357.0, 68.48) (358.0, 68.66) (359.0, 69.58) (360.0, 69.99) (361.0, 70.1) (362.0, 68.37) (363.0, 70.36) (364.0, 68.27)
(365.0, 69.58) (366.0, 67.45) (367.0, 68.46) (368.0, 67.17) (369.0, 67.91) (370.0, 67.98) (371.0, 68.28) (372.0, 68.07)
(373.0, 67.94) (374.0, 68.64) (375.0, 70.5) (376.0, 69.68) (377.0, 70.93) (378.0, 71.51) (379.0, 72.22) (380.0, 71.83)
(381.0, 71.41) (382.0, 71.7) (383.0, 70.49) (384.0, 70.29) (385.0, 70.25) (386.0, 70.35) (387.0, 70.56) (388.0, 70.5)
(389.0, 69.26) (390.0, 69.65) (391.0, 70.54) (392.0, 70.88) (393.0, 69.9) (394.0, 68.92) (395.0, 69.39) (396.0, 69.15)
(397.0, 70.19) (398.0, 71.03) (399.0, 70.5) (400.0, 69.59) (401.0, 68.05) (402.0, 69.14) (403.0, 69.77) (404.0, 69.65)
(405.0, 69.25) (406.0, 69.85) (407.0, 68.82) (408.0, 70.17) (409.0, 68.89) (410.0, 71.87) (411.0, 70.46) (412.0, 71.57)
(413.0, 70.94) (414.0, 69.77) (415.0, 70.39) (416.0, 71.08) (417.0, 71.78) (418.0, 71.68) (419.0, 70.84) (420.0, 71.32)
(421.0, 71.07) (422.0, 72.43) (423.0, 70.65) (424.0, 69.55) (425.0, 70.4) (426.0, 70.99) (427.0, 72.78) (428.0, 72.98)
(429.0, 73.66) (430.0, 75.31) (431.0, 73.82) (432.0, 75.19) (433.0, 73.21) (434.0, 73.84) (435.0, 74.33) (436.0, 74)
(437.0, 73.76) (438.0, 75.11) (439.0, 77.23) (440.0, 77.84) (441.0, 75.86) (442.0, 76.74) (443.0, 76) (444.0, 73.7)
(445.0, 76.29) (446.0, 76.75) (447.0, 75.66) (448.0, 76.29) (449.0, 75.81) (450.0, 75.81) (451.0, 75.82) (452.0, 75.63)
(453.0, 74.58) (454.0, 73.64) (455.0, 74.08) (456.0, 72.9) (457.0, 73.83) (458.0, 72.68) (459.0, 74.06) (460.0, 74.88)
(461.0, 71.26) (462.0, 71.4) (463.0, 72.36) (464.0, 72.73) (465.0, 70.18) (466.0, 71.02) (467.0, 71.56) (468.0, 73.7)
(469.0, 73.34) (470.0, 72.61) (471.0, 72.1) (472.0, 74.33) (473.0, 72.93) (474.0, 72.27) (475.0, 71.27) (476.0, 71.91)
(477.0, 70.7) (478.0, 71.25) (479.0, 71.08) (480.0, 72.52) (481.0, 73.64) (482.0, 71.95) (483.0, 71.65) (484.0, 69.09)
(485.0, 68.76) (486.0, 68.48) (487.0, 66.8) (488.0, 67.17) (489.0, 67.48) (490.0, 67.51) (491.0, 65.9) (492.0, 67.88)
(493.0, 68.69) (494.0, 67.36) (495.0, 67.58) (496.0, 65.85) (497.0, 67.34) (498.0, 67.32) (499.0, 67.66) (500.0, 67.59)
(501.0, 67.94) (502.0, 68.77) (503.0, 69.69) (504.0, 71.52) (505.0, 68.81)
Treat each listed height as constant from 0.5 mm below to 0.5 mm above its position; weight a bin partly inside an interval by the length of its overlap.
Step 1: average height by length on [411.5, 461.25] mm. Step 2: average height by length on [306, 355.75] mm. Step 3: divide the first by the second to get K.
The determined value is 1.1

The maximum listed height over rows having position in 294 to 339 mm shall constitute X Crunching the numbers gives 72.19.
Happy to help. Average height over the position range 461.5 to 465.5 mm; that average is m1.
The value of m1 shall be 71.7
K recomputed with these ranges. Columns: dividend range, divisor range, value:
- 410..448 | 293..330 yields 1.06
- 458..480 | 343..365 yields 1.06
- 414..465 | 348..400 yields 1.06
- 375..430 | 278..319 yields 1.03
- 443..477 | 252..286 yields 1.11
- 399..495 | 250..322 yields 1.07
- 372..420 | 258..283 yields 1.06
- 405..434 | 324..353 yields 1.05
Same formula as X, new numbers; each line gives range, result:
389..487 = 77.84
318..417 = 72.22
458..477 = 74.88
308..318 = 70.39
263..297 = 71.13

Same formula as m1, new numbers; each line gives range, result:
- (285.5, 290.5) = 66.9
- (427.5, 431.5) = 73.9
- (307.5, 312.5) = 68.2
